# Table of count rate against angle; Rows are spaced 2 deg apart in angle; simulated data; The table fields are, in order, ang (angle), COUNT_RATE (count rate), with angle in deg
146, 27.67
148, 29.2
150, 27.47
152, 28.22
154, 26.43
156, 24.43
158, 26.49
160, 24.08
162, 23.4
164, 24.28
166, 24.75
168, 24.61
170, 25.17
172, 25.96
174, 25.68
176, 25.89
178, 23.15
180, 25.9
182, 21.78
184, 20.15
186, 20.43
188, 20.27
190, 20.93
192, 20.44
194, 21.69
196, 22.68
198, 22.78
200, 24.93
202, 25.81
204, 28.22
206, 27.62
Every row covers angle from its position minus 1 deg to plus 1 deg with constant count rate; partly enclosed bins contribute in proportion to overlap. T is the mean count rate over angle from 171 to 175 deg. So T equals 25.8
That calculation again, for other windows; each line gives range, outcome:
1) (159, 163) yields 23.7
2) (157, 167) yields 24.6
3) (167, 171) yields 24.9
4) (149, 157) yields 26.6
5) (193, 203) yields 23.6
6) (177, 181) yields 24.5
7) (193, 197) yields 22.2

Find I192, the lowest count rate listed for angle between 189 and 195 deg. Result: 20.44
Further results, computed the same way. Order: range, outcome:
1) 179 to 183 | 21.78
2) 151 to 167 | 23.4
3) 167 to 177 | 24.61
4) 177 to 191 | 20.15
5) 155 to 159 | 24.43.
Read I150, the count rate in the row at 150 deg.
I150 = 27.47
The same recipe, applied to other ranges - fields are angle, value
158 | 26.49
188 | 20.27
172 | 25.96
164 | 24.28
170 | 25.17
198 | 22.78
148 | 29.2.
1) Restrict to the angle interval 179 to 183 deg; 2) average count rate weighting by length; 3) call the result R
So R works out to 23.8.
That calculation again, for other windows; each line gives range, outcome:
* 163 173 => 25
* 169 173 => 25.6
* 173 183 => 24.5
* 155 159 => 25.5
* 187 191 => 20.6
